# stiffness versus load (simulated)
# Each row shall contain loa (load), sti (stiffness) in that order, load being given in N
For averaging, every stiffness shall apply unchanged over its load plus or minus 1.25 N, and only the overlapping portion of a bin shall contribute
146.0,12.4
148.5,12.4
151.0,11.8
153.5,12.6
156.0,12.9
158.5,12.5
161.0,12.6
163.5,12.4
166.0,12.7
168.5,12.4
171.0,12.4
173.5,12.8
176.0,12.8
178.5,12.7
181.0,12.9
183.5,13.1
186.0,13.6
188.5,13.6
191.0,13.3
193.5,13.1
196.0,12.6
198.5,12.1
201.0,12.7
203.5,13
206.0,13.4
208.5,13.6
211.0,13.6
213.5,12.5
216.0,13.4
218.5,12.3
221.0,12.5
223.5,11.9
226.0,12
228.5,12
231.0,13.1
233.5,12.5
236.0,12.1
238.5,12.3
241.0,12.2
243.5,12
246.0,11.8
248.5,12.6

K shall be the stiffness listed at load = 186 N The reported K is 13.6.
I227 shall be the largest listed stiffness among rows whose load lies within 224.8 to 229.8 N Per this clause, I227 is 12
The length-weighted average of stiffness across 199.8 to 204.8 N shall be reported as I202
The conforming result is 12.9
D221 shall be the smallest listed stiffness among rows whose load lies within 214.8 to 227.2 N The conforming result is 11.9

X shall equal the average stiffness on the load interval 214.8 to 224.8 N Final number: 12.5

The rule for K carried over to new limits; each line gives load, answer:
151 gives 11.8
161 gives 12.6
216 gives 13.4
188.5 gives 13.6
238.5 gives 12.3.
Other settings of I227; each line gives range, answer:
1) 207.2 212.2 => 13.6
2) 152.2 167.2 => 12.9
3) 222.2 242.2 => 13.1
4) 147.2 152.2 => 12.4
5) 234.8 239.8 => 12.3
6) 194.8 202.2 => 12.7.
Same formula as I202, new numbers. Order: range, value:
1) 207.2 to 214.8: 13.2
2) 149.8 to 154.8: 12.2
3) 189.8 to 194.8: 13.2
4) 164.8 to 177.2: 12.6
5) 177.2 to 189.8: 13.2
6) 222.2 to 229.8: 12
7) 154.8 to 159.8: 12.7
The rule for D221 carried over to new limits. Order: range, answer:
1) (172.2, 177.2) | 12.8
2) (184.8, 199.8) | 12.1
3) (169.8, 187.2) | 12.4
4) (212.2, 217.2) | 12.5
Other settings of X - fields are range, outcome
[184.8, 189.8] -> 13.6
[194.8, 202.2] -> 12.5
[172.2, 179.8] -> 12.8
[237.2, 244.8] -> 12.2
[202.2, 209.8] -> 13.3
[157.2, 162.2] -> 12.6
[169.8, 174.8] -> 12.6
